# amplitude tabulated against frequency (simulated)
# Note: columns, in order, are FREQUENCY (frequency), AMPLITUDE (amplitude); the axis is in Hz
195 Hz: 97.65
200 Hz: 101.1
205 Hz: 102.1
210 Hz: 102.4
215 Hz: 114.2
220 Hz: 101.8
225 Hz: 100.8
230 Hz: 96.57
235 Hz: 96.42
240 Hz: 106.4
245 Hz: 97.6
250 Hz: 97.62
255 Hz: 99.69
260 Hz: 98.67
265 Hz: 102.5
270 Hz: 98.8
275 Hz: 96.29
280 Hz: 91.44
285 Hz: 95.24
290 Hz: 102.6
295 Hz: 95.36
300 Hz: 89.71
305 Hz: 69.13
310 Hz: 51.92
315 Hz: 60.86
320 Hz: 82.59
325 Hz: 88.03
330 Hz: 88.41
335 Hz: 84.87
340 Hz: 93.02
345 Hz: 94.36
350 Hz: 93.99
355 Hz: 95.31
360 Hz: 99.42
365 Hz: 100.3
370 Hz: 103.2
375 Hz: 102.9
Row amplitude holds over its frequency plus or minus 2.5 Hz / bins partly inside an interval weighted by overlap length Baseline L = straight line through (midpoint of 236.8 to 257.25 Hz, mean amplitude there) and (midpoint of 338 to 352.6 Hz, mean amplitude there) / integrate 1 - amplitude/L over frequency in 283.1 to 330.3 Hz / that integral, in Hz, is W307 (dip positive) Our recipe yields 7.1 Hz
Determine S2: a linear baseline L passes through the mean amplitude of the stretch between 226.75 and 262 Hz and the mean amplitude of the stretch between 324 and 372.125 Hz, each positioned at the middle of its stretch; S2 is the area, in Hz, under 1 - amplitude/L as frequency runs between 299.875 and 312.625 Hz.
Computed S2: 3.9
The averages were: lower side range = 99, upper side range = 94.2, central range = 66.5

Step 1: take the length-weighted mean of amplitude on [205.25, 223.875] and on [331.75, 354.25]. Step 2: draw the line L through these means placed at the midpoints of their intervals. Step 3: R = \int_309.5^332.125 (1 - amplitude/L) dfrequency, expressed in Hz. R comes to 4.3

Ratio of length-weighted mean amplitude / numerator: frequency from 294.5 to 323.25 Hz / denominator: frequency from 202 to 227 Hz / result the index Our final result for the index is 0.71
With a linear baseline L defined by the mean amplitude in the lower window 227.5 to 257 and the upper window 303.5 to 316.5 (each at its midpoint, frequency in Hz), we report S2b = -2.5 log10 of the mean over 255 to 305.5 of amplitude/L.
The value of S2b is -0.236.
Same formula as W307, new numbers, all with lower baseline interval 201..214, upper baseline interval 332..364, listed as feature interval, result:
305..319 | 5.1 Hz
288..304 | 0.7 Hz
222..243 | 0.4 Hz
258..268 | -0.1 Hz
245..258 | 0.3 Hz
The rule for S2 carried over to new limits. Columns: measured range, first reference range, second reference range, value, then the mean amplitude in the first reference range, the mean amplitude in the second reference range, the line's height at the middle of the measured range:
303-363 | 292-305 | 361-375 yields 7.3 Hz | 88.4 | 102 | 95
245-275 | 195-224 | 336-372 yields 0.6 Hz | 104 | 96.5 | 101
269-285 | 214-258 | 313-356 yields 0.0 Hz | 101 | 86.8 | 95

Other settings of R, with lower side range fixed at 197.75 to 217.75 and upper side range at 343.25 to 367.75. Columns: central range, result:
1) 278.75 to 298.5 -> 0.9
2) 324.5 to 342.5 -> 1.7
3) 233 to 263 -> 0.9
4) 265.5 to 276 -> 0.3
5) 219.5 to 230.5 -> 0.4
